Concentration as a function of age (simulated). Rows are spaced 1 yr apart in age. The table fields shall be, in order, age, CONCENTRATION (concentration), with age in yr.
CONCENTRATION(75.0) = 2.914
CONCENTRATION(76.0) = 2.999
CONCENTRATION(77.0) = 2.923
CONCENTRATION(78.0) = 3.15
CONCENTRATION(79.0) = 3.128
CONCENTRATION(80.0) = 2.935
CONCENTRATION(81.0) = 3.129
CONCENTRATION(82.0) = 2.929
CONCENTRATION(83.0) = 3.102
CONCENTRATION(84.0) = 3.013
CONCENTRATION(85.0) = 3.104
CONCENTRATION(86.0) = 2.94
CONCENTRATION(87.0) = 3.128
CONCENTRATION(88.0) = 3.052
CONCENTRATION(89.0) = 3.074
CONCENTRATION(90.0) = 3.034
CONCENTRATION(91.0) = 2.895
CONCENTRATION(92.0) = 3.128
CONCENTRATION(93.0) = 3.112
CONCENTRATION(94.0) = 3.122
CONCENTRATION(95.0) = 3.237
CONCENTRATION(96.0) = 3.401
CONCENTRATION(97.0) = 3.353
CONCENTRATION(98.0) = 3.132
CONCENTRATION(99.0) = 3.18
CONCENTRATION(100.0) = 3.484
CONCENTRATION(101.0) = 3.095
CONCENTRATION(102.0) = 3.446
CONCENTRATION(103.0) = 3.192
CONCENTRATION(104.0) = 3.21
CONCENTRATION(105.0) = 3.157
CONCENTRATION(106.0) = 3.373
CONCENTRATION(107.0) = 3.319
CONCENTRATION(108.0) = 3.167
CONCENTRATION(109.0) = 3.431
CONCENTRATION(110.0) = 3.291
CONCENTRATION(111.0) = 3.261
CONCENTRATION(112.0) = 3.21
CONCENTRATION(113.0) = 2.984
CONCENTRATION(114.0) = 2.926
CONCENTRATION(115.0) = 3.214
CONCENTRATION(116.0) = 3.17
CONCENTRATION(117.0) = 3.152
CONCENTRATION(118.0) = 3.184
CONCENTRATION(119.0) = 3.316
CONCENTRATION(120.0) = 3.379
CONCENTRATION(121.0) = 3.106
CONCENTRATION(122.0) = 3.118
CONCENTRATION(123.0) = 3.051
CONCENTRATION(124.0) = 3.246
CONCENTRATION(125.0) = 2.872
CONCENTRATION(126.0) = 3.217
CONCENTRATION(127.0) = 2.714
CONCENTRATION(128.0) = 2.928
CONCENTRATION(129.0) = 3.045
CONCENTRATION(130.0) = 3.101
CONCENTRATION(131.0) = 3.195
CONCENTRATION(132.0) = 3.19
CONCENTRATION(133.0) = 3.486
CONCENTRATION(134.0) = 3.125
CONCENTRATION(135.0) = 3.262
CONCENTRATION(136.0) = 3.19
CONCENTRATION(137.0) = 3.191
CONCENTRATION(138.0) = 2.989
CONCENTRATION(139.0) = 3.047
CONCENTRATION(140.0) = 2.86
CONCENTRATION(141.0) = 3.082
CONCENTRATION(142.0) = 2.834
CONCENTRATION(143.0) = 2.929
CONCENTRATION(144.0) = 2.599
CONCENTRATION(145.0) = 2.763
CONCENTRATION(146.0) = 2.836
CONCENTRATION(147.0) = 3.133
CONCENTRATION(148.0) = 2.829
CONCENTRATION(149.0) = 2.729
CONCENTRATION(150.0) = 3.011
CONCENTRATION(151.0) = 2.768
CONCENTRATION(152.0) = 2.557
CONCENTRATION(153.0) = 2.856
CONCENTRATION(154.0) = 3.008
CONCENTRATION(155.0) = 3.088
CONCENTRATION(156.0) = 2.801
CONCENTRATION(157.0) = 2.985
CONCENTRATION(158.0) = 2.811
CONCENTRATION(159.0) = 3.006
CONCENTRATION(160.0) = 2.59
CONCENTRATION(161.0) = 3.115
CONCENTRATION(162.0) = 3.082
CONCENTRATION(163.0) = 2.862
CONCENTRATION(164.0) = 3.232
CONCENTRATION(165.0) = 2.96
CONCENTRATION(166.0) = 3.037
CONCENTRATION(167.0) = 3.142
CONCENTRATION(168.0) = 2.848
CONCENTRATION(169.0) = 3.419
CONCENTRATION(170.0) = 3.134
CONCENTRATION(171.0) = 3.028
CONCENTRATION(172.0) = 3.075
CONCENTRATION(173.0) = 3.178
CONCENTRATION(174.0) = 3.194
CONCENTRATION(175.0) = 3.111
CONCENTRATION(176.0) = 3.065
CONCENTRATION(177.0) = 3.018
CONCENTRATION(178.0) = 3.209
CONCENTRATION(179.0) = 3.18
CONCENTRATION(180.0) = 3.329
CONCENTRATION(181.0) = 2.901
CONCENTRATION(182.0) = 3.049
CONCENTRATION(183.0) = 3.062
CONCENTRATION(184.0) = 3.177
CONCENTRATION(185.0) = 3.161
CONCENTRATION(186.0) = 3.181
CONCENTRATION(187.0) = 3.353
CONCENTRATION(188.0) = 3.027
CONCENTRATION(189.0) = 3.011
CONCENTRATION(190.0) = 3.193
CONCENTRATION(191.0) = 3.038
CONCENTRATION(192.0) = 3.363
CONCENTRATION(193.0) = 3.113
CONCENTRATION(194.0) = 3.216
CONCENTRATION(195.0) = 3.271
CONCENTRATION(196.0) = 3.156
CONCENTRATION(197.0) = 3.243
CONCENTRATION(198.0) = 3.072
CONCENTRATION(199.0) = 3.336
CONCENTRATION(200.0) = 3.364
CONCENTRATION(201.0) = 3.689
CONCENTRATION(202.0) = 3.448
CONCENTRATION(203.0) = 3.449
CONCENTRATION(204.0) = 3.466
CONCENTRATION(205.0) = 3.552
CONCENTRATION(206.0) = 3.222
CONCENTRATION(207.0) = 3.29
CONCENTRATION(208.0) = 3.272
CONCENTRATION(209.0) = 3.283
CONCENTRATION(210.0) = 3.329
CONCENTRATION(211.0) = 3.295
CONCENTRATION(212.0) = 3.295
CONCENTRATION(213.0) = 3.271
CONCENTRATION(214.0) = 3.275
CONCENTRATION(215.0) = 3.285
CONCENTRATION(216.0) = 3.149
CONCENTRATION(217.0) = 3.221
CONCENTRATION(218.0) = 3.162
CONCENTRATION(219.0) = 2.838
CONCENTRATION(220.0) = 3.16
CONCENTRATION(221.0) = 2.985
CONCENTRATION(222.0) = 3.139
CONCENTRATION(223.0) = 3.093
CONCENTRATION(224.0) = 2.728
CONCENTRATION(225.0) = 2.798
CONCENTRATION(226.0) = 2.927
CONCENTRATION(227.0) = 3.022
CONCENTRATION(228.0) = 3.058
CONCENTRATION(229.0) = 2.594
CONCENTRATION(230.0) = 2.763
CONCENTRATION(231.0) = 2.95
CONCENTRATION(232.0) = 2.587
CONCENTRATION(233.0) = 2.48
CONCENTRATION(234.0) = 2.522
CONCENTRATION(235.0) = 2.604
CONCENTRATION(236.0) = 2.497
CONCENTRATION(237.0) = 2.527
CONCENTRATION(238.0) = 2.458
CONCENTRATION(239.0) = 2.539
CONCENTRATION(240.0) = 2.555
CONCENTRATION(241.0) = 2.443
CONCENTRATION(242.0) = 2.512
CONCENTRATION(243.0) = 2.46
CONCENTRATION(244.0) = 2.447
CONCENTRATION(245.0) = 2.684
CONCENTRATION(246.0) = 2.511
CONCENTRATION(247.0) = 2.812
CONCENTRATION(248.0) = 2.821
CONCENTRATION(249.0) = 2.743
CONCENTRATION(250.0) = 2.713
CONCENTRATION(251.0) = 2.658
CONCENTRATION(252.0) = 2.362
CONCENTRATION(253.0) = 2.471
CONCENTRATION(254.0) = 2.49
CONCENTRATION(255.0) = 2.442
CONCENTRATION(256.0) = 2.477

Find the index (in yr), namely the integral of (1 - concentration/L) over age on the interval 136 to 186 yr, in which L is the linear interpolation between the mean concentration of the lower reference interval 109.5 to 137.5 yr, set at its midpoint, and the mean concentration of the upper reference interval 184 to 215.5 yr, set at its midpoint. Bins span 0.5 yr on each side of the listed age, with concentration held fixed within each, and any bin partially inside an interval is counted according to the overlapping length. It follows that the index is 3.2 yr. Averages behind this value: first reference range 3.15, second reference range 3.27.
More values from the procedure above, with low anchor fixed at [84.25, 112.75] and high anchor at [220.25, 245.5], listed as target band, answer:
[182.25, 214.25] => -5.0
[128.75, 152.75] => 0.4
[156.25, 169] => -0.1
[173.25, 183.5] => -0.8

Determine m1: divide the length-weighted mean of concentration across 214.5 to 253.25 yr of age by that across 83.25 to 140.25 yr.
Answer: 0.87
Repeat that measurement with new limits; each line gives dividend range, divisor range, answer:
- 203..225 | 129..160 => 1.08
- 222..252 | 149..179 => 0.89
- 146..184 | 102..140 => 0.95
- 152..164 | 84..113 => 0.92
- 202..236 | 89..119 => 0.96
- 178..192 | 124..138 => 1.01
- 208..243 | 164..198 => 0.92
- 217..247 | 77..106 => 0.87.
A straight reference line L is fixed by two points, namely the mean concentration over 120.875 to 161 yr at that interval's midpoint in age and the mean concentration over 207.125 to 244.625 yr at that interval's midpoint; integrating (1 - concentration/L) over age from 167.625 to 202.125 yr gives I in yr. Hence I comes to -2.9 yr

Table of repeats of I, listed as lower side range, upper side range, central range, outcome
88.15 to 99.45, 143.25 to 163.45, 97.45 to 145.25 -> -1.8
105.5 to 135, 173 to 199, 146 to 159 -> 1.1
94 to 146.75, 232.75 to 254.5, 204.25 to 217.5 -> -2.8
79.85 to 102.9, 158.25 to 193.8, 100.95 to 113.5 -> -0.5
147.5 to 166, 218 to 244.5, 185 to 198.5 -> -1.7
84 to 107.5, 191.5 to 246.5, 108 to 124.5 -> -0.2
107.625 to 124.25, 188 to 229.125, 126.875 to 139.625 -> 0.3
